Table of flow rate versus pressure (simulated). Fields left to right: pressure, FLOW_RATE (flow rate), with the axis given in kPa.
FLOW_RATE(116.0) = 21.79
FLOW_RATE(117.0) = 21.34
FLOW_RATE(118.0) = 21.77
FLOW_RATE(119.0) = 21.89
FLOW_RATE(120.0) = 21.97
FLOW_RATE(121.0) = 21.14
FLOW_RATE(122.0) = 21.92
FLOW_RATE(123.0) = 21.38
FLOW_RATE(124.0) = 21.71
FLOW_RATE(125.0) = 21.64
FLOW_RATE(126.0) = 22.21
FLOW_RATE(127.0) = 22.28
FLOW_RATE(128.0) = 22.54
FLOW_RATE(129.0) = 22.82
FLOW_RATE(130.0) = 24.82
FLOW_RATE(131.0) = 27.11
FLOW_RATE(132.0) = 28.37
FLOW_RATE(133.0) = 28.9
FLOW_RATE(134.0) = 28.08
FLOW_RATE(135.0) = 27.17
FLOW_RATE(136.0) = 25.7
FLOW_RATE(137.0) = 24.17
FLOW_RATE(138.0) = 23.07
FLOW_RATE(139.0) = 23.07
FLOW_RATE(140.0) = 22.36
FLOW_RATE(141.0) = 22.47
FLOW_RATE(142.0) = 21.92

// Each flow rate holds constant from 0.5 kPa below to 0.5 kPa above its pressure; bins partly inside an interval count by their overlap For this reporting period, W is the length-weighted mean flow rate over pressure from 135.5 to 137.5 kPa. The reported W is 24.9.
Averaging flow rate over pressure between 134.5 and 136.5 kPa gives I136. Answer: 26.4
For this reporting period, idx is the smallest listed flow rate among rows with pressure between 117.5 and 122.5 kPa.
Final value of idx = 21.14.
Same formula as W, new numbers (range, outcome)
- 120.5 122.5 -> 21.5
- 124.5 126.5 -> 21.9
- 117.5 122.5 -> 21.7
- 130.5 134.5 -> 28.1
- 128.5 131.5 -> 24.9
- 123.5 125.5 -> 21.7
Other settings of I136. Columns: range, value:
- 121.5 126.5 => 21.8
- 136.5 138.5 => 23.6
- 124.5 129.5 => 22.3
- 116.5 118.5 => 21.6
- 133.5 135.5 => 27.6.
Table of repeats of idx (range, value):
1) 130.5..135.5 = 27.11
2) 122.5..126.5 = 21.38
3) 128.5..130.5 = 22.82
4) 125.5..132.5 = 22.21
